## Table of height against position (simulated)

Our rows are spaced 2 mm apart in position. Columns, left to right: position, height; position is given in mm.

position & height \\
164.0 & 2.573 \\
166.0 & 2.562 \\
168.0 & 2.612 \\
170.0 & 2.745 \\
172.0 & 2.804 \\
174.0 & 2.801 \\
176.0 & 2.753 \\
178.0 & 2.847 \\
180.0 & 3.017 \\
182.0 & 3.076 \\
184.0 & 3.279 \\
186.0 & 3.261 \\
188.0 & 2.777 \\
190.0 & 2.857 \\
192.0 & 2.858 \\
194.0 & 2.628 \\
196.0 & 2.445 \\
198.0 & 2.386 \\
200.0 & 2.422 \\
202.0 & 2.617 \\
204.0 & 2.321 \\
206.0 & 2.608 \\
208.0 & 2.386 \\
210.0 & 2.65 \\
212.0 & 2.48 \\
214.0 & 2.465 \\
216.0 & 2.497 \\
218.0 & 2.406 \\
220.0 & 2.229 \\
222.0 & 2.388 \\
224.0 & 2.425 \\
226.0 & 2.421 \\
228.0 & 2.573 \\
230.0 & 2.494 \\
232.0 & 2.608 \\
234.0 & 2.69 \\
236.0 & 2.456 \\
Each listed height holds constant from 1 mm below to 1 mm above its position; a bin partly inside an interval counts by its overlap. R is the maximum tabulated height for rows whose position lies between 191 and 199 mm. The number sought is 2.858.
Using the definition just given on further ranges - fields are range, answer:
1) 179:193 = 3.279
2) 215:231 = 2.573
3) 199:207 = 2.617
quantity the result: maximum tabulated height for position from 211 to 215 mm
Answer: 2.48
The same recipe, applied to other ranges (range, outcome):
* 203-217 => 2.65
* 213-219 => 2.497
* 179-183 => 3.076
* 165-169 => 2.612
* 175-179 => 2.847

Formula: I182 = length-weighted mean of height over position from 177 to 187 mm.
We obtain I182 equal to 3.1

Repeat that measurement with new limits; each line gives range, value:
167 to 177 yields 2.74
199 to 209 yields 2.47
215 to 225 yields 2.39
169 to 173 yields 2.77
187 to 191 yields 2.82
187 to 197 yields 2.71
